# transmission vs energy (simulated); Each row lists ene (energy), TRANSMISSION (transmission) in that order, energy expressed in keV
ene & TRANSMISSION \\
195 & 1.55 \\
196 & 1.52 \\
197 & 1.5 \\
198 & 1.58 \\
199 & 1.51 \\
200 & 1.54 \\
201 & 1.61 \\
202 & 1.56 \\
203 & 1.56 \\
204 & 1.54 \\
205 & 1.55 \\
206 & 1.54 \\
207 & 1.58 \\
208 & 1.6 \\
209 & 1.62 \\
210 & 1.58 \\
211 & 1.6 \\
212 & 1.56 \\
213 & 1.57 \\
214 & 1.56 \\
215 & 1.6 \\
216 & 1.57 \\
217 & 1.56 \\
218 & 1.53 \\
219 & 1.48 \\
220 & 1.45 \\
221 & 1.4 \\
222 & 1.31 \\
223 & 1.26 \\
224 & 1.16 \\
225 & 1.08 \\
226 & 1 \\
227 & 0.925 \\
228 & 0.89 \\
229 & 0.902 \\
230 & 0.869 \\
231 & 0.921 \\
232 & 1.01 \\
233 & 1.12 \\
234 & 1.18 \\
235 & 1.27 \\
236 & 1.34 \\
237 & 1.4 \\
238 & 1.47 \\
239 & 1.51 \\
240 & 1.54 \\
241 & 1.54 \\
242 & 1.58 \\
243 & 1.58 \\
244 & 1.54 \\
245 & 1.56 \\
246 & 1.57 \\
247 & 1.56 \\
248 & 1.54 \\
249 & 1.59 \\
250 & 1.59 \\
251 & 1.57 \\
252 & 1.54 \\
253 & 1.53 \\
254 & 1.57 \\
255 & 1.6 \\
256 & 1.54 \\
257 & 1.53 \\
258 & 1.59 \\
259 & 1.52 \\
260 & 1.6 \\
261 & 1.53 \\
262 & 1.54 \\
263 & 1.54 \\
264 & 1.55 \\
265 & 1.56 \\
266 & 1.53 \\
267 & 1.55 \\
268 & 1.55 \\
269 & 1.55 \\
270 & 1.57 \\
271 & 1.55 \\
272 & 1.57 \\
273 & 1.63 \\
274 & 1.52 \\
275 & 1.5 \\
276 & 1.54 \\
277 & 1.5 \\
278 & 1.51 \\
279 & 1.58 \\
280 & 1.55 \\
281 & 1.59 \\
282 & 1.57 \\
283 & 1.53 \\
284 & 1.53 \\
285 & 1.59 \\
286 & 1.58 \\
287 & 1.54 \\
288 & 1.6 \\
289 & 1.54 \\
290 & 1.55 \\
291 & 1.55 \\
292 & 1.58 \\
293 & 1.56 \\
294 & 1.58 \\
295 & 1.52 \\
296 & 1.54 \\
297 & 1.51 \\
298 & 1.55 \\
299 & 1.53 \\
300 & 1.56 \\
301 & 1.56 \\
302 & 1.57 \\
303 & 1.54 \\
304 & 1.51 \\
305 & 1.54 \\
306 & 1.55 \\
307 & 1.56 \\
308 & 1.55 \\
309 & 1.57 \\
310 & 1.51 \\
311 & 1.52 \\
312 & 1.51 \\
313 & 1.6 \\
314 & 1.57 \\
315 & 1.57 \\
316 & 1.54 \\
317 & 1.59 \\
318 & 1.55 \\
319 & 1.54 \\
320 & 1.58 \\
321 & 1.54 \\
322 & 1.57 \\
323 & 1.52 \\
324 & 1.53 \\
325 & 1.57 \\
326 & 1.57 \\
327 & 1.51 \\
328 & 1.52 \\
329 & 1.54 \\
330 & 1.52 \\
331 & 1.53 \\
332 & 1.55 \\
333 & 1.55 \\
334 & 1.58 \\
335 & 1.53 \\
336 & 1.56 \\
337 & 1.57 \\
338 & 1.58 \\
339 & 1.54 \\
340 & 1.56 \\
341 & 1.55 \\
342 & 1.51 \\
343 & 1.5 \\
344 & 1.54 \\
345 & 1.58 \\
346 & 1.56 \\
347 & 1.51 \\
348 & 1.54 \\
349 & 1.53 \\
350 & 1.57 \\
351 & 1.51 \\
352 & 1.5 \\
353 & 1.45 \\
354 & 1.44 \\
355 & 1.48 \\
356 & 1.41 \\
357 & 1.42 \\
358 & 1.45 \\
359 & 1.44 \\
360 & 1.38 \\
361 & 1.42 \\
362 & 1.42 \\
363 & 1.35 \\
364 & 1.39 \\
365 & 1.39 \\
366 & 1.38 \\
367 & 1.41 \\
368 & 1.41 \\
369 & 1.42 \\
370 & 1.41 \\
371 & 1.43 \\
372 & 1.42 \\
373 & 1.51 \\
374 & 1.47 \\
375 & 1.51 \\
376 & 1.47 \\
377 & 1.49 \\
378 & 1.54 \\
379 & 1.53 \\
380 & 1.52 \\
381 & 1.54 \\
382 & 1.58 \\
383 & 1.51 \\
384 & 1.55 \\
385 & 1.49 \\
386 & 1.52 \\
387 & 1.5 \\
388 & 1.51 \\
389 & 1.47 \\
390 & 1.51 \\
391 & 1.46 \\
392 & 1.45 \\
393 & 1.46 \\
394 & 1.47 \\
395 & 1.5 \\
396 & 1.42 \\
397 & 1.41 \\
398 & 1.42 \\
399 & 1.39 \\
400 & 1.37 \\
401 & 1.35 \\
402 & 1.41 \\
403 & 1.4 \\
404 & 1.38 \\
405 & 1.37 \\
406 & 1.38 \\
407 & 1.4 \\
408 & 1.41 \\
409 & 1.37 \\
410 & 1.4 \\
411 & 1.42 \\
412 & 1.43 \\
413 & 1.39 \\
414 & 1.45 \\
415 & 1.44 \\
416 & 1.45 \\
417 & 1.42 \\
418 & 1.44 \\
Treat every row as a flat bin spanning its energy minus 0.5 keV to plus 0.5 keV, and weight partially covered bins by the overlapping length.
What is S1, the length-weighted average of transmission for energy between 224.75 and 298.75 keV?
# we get 1.47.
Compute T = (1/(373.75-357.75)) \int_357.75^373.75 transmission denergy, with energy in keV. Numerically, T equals 1.41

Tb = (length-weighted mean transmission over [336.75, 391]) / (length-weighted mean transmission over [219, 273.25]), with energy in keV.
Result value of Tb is 1.05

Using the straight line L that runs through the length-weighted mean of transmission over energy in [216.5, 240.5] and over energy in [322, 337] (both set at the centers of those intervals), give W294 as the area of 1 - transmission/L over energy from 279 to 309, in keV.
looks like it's -2.5 keV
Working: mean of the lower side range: 1.23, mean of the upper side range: 1.54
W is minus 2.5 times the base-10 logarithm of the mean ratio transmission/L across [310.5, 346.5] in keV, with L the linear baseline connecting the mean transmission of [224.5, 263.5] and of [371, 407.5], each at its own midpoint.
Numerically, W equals -0.08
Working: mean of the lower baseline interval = 1.39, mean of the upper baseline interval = 1.46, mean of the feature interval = 1.55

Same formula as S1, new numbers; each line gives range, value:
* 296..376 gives 1.51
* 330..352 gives 1.54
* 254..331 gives 1.55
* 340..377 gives 1.46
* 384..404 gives 1.45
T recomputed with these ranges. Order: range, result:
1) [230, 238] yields 1.18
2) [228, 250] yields 1.36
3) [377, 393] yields 1.51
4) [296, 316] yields 1.55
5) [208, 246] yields 1.36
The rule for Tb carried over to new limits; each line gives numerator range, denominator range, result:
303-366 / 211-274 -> 1.06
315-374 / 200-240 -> 1.10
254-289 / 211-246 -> 1.16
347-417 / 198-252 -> 1.02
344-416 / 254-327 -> 0.94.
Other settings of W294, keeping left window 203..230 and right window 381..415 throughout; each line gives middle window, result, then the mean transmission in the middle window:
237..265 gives -2.9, 1.55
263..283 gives -2.0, 1.55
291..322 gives -2.9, 1.55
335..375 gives -1.3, 1.48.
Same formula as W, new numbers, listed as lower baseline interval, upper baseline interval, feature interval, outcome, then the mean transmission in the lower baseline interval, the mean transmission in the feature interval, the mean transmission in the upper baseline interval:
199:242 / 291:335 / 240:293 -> -0.07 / 1.38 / 1.56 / 1.55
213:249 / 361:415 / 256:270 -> -0.14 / 1.34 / 1.55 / 1.44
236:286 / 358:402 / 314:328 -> -0.04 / 1.55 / 1.55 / 1.46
